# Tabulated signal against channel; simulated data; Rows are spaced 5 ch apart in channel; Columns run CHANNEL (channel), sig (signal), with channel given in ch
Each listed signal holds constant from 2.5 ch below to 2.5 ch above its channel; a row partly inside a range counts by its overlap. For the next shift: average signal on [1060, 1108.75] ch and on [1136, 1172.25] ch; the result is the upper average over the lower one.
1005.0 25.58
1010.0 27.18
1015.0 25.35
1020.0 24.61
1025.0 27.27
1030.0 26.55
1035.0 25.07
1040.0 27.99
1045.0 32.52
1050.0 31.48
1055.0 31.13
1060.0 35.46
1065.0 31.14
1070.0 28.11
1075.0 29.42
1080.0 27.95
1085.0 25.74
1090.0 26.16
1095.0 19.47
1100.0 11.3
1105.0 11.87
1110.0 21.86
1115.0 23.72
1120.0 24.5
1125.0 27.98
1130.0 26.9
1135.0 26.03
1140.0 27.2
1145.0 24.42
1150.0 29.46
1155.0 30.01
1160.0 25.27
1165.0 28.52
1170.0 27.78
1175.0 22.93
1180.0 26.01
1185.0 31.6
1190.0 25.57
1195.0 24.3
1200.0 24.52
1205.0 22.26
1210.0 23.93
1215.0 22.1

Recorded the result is 1.14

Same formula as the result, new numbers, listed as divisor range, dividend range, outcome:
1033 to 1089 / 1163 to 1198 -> 0.90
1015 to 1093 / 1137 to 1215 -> 0.92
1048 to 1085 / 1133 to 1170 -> 0.90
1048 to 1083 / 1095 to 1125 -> 0.64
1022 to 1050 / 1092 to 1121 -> 0.66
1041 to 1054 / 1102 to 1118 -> 0.61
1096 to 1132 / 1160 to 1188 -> 1.29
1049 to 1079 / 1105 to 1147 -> 0.79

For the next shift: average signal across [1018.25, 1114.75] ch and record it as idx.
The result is 26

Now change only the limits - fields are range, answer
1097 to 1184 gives 24.6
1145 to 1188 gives 27.5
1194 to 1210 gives 23.7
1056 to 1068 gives 32.8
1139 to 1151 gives 26.7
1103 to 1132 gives 22.9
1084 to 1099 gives 22.3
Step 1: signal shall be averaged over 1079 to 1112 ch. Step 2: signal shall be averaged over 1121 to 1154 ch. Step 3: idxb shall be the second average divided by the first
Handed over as 1.3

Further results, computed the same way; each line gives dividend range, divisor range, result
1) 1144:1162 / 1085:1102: 1.37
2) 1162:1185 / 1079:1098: 1.11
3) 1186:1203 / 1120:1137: 0.95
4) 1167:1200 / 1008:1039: 1.01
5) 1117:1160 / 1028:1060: 0.91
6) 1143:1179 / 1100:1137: 1.20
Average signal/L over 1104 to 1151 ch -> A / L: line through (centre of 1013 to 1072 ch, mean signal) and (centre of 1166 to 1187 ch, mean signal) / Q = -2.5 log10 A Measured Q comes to 0.13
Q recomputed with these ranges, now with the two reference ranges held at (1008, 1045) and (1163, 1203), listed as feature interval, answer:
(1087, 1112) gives 0.41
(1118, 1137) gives 0.00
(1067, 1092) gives -0.04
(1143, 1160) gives -0.05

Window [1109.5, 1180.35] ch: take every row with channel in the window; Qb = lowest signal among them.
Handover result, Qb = 21.86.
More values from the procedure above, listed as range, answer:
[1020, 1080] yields 24.61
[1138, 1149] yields 24.42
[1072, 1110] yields 11.3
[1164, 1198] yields 22.93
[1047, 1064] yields 31.13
